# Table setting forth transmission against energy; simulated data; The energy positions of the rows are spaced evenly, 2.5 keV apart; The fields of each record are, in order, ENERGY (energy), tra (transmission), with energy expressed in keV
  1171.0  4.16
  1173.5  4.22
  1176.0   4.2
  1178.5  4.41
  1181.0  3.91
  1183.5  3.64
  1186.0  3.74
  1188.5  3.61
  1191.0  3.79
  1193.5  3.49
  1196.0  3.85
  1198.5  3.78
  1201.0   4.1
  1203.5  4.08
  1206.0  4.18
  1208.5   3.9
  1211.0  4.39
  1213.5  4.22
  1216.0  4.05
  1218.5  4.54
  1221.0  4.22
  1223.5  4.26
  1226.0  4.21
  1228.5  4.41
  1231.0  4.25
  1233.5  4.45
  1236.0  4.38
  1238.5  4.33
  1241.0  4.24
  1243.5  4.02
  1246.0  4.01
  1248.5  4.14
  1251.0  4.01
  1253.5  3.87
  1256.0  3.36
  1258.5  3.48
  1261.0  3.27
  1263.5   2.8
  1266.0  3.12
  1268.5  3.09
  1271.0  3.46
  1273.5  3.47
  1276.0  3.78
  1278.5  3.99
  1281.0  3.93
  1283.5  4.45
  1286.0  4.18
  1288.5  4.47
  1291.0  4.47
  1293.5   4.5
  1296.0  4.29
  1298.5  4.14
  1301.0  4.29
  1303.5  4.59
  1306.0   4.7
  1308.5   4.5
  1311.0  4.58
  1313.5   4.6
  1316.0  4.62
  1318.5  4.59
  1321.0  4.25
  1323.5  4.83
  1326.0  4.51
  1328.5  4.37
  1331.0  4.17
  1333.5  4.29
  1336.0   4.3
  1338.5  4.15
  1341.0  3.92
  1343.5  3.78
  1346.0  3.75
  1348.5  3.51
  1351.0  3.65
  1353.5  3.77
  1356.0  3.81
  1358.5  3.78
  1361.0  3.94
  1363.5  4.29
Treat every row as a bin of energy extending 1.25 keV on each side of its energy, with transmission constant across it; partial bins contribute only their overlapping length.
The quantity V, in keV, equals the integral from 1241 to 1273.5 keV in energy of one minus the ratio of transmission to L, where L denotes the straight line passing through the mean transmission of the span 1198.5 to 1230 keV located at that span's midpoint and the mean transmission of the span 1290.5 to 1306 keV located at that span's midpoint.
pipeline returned 5.5 keV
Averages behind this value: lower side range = 4.2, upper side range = 4.4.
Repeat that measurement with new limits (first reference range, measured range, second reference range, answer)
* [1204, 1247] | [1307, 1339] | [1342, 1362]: -4.9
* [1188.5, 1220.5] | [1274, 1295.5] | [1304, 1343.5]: 0.4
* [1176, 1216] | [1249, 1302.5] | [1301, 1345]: 5.0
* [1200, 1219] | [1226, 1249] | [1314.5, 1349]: -0.4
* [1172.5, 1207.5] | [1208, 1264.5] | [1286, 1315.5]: 1.3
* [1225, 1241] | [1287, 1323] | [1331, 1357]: -3.7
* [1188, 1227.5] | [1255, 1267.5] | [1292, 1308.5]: 3.1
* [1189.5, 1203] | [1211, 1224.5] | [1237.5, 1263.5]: -1.6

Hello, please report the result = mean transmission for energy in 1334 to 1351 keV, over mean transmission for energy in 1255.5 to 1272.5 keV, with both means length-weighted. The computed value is 1.21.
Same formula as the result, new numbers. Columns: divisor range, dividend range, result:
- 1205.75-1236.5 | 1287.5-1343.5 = 1.03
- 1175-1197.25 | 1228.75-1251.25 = 1.10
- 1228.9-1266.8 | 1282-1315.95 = 1.15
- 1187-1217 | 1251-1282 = 0.88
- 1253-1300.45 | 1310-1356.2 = 1.10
